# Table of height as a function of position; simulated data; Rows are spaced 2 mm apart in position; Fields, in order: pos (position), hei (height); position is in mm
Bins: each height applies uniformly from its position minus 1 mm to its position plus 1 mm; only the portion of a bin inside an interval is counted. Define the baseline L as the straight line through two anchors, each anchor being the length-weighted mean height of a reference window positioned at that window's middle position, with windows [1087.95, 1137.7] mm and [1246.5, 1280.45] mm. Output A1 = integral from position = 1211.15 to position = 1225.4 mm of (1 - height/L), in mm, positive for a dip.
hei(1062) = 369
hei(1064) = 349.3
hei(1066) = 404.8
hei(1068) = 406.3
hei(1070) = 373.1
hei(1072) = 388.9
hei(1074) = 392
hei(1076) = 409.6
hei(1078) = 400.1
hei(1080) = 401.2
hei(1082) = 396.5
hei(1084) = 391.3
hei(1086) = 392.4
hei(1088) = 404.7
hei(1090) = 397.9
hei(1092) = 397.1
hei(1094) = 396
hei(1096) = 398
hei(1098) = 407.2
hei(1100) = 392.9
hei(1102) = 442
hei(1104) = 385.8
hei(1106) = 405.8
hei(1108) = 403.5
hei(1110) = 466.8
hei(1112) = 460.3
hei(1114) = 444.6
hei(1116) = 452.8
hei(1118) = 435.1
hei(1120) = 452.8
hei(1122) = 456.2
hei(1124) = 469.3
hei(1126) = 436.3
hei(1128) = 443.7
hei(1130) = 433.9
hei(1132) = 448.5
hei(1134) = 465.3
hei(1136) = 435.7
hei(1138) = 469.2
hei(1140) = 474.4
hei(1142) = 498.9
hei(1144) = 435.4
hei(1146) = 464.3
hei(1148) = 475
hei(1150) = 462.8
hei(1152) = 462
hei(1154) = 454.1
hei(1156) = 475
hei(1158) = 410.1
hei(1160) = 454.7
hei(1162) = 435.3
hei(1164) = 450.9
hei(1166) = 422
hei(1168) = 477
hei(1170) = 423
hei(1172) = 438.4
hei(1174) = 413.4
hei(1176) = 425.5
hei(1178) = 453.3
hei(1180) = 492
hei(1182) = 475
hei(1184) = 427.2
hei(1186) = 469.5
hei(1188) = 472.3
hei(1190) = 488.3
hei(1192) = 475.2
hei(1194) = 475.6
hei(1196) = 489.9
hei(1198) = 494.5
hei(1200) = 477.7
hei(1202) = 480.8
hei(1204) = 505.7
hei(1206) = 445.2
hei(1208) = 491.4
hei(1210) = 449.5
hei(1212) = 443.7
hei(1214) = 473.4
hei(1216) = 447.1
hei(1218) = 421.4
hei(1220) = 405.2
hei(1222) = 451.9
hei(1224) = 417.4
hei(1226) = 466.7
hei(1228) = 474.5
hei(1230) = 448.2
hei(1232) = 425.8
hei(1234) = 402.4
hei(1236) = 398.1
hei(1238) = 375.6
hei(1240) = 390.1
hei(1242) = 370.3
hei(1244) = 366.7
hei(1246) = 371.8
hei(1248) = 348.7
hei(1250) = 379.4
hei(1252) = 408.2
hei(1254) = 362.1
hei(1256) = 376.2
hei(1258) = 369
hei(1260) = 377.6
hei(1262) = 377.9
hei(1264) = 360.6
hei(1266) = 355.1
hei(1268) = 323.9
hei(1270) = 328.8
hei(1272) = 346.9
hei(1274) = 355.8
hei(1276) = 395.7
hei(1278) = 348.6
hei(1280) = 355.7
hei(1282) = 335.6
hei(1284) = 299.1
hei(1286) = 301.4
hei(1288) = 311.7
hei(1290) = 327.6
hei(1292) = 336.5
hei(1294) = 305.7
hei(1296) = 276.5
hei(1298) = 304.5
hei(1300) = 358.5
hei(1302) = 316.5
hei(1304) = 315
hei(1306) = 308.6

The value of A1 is -2.0 mm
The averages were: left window 430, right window 363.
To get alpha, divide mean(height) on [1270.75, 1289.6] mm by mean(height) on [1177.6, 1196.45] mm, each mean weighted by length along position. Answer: 0.7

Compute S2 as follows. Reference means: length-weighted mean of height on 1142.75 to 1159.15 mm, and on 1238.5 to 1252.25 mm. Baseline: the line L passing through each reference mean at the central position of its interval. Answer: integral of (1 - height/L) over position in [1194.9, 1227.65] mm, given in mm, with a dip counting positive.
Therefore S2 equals -4.6 mm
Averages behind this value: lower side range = 456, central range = 460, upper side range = 375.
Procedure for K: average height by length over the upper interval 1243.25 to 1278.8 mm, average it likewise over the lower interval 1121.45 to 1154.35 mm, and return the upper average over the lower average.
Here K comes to 0.8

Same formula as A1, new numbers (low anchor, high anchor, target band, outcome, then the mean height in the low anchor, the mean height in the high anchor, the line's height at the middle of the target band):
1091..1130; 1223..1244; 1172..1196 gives -2.3 mm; 429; 415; 420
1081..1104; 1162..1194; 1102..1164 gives -3.4 mm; 401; 454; 426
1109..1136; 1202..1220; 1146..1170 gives 0.1 mm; 451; 458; 454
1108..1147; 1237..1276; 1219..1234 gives -2.0 mm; 454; 366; 387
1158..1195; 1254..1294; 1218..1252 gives -1.5 mm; 453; 346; 389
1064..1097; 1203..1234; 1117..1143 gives -2.5 mm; 395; 450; 415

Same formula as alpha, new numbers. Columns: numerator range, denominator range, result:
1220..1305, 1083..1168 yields 0.83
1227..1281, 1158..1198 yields 0.83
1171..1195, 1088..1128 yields 1.08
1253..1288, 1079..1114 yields 0.86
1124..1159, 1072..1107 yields 1.14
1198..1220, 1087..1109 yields 1.15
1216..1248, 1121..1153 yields 0.90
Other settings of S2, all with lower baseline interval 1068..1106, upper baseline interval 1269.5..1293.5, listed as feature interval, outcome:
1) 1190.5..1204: -4.5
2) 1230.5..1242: -1.5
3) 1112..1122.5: -1.6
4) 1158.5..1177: -3.2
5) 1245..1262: -1.4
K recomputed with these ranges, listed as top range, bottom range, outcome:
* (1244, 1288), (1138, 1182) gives 0.78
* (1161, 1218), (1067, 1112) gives 1.14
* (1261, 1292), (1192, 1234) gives 0.75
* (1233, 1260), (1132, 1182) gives 0.83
